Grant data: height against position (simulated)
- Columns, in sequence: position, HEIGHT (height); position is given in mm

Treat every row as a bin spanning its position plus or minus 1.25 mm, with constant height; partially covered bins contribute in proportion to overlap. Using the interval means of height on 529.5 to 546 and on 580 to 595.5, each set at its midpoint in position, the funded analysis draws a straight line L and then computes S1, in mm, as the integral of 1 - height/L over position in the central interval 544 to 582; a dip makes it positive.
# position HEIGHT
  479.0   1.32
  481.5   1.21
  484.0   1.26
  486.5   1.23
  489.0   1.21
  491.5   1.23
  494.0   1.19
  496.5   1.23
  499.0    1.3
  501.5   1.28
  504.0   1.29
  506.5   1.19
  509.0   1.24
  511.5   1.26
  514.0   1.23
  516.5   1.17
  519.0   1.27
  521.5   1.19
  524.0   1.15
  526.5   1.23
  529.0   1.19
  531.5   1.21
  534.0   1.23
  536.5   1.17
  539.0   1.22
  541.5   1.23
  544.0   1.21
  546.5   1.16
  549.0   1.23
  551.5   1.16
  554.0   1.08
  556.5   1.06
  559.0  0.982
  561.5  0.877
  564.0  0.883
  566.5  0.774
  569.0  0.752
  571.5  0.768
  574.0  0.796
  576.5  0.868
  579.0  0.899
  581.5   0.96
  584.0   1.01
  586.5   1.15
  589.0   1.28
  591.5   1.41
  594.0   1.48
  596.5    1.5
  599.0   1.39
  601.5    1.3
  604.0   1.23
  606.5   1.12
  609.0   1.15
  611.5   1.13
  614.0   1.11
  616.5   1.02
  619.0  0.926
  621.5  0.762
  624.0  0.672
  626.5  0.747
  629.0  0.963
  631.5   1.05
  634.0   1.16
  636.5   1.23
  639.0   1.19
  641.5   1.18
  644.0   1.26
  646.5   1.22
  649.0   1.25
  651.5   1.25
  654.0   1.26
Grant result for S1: 7.9 mm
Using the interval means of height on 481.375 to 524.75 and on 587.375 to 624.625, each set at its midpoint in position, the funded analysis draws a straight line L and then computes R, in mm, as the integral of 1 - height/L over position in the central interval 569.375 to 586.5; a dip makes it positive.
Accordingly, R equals 4.2 mm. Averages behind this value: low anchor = 1.23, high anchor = 1.17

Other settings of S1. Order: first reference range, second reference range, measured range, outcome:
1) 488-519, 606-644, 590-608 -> -4.4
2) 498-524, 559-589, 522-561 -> -3.1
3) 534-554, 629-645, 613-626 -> 3.1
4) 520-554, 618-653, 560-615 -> 2.0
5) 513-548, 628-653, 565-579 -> 4.6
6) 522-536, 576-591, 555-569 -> 2.6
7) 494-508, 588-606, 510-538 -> 1.5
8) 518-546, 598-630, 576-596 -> -1.1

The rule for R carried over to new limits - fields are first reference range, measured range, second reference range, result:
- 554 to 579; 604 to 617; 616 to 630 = -4.3 mm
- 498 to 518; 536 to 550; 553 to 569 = -2.3 mm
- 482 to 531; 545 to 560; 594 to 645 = 0.8 mm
